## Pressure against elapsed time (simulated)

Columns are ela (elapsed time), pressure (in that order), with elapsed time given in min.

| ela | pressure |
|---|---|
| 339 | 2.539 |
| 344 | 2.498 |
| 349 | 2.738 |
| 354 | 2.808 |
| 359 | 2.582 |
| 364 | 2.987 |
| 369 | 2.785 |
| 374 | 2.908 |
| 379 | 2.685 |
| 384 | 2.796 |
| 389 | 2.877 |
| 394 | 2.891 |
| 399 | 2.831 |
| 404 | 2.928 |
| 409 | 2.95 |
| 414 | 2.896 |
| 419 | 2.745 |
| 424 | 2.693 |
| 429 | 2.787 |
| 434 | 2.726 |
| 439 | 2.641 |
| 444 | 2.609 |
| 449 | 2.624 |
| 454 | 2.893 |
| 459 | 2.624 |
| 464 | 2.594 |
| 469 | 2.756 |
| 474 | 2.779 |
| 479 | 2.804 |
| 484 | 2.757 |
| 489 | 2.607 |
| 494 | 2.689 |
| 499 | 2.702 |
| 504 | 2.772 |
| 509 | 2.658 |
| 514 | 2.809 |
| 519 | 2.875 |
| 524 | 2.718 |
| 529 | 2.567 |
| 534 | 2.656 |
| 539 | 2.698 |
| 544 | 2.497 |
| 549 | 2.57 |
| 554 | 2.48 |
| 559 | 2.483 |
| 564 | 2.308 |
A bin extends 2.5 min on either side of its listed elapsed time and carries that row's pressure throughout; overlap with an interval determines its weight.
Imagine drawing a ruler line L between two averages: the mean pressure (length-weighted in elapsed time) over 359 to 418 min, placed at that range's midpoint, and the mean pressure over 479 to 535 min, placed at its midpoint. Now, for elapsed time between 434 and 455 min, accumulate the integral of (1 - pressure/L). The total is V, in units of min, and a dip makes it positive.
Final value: 0.8 min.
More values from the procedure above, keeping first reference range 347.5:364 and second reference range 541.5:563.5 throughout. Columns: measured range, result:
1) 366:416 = -2.83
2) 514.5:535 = -1.55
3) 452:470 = -0.68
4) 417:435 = -0.56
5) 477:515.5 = -2.37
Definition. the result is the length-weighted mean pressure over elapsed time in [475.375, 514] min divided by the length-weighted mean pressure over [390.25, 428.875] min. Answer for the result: 1.0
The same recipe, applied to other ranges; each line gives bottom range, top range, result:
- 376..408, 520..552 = 0.92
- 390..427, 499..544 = 0.95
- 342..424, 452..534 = 0.97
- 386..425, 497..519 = 0.96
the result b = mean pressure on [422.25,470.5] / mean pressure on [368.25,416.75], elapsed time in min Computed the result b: 0.94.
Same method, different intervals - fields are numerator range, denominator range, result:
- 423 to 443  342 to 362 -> 1.01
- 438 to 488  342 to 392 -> 0.98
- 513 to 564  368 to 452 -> 0.94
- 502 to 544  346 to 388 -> 0.97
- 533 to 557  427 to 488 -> 0.95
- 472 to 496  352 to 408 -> 0.96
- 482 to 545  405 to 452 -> 0.98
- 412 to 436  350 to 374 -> 0.99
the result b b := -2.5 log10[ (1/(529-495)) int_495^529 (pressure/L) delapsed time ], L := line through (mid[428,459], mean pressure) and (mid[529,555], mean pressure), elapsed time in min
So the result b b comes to -0.048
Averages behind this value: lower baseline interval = 2.7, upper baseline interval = 2.58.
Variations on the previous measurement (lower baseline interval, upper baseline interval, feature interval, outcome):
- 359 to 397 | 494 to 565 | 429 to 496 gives 0.007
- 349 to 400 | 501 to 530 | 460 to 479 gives 0.019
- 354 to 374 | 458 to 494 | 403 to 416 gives -0.062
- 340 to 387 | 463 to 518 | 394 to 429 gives -0.039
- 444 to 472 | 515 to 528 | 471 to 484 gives -0.027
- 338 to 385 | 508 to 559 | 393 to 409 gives -0.069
